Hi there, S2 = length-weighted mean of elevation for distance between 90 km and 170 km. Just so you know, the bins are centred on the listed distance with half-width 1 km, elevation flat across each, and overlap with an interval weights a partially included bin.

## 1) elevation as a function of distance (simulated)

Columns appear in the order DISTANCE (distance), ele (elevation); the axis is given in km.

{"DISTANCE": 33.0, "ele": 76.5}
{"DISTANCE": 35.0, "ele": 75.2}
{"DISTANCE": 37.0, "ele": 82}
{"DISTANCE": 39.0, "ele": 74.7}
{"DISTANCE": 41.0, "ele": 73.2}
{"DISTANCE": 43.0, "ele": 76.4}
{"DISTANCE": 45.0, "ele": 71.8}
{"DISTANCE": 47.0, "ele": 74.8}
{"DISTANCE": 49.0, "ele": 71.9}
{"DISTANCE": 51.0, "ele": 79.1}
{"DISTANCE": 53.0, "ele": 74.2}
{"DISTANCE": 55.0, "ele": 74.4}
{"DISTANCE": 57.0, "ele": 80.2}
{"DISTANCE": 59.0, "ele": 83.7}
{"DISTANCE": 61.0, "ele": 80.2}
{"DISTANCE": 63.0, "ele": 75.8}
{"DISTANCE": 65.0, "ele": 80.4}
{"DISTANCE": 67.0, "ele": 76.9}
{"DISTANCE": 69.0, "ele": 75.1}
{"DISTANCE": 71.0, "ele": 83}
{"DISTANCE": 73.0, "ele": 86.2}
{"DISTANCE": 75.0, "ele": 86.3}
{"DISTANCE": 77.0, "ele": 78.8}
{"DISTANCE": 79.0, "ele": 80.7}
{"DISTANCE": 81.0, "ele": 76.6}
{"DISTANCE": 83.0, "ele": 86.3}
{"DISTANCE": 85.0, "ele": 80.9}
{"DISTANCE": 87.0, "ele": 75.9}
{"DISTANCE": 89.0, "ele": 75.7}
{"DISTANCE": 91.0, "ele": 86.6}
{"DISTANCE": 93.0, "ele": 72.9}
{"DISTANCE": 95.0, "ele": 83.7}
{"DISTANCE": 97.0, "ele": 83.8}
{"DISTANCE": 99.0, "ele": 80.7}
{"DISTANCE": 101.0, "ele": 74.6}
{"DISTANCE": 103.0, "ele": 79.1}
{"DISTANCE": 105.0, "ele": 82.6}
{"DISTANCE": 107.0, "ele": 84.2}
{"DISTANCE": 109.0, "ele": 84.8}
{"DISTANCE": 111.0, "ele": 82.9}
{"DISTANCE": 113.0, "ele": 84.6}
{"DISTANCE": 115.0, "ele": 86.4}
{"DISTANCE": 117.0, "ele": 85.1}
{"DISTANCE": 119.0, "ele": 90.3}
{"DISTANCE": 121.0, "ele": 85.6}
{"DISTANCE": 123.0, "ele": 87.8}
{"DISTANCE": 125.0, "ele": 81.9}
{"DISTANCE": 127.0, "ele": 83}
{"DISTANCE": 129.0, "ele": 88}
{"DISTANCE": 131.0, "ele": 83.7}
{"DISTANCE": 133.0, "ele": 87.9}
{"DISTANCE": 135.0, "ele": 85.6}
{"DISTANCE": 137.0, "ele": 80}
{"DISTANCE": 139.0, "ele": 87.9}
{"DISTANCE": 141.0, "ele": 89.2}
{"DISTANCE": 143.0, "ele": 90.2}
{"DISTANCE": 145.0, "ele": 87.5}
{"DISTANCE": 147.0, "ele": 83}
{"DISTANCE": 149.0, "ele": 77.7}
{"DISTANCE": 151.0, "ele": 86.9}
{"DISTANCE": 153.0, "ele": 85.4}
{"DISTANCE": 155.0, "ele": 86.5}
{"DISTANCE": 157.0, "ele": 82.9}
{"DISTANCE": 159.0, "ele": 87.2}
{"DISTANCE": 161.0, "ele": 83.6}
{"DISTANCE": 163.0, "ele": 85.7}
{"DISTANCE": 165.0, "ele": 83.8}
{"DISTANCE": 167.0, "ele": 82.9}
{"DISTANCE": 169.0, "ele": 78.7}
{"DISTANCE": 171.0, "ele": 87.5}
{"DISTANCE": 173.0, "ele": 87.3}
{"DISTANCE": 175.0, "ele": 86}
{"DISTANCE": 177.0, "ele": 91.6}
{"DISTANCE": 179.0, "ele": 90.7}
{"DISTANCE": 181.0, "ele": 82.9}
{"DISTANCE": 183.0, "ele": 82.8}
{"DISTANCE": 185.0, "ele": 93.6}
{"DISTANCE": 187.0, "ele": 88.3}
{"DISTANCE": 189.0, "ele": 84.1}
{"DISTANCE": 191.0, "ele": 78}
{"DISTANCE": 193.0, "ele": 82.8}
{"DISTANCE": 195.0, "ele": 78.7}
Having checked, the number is 84.1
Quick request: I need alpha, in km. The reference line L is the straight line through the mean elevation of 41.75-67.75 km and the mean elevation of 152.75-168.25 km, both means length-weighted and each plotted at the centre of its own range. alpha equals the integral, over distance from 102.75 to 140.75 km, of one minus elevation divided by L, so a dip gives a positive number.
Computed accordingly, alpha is -1.5 km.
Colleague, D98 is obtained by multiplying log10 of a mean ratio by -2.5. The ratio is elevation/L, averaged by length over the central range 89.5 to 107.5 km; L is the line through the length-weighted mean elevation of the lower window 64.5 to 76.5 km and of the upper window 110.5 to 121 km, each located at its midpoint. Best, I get 0.05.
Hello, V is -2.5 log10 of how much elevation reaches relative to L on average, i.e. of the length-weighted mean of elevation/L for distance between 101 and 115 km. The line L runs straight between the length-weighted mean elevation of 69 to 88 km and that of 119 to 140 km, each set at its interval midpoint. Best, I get 0.01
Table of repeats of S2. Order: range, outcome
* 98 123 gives 83.6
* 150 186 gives 85.9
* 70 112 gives 81.3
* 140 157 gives 85.6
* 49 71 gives 78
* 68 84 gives 81.6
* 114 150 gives 85.6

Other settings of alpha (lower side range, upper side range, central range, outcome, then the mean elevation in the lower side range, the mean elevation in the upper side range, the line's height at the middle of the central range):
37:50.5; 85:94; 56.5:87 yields -1.52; 74.6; 78.1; 76.8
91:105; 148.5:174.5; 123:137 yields -0.45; 79.9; 84.5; 82.2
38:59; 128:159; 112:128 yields -0.49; 75.5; 85.5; 83.1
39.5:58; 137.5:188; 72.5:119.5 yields -1.39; 75.1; 85.9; 79.6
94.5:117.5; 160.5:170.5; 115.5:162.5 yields -1.48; 82.6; 83.1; 82.9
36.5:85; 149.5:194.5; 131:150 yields -0.46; 78.5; 85.3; 83.3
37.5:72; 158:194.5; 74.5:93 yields -0.33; 76.9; 85.3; 78.9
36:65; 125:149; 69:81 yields -0.39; 76.7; 85.5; 79.2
